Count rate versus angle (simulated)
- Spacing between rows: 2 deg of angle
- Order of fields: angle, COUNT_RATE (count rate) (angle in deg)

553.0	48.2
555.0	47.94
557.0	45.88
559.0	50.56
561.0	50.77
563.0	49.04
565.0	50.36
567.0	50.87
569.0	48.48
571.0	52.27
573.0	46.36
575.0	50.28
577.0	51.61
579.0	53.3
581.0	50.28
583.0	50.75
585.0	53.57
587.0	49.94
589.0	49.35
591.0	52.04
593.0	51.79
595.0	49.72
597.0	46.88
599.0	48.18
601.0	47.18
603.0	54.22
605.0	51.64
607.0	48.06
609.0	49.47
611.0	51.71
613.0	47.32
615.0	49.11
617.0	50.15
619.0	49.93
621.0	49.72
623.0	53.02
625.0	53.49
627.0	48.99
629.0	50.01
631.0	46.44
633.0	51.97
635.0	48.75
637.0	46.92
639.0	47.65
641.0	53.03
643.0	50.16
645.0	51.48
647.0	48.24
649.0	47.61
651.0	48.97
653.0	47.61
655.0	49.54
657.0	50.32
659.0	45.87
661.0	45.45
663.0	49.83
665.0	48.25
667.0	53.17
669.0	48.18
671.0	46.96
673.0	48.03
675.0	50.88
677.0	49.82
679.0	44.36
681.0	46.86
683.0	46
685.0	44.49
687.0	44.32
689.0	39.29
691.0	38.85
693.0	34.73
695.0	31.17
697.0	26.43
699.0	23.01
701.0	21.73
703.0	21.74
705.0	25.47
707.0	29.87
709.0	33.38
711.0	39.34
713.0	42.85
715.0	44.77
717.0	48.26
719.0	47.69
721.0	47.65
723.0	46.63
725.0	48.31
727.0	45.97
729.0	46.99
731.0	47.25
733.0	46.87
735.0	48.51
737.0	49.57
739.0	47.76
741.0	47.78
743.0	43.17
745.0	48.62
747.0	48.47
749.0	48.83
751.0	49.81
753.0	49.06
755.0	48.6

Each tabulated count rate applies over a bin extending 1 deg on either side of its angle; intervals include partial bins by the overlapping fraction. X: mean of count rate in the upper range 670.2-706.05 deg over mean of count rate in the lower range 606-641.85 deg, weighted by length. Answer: 0.8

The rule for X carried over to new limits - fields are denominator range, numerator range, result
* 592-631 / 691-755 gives 0.83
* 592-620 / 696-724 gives 0.72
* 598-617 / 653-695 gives 0.92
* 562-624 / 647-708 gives 0.83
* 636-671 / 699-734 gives 0.81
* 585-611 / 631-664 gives 0.98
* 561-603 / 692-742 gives 0.79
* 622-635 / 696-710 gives 0.51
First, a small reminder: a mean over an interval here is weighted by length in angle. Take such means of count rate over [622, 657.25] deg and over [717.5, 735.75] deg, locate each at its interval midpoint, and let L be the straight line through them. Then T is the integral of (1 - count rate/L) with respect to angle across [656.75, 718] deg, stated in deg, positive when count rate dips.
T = 9.86 deg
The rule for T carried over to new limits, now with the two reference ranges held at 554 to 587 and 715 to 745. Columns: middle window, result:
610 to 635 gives -0.45 deg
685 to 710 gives 8.62 deg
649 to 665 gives 0.13 deg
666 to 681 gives -0.11 deg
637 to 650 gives -0.17 deg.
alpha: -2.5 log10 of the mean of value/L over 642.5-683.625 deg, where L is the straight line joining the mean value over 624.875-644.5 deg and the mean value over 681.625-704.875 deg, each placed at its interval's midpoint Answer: -0.16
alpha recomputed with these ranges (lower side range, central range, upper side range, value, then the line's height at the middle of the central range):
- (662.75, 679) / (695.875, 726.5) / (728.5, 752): 0.301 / 48.3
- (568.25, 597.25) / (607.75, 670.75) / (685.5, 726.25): -0.120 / 44.3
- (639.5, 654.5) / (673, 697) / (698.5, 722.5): -0.020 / 41.4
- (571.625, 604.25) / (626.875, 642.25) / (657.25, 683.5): -0.004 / 49.1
